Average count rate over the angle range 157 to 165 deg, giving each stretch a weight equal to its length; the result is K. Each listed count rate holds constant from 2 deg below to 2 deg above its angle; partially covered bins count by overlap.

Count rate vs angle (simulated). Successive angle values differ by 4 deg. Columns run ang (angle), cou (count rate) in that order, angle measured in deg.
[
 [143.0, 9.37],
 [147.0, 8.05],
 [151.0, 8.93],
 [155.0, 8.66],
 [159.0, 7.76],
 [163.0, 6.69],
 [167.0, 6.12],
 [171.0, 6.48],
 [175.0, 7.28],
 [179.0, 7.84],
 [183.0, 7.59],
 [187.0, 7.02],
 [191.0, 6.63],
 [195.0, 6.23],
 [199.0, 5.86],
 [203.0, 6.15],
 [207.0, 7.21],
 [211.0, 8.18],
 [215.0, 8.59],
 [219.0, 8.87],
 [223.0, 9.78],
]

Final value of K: 7.22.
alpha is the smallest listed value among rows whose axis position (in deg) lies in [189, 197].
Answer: 6.23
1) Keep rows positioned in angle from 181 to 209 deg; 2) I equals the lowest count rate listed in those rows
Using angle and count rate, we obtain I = 5.86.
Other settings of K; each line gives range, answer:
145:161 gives 8.35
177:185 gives 7.71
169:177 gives 6.88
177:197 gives 7.06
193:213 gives 6.73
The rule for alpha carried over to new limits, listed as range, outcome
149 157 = 8.66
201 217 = 6.15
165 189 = 6.12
